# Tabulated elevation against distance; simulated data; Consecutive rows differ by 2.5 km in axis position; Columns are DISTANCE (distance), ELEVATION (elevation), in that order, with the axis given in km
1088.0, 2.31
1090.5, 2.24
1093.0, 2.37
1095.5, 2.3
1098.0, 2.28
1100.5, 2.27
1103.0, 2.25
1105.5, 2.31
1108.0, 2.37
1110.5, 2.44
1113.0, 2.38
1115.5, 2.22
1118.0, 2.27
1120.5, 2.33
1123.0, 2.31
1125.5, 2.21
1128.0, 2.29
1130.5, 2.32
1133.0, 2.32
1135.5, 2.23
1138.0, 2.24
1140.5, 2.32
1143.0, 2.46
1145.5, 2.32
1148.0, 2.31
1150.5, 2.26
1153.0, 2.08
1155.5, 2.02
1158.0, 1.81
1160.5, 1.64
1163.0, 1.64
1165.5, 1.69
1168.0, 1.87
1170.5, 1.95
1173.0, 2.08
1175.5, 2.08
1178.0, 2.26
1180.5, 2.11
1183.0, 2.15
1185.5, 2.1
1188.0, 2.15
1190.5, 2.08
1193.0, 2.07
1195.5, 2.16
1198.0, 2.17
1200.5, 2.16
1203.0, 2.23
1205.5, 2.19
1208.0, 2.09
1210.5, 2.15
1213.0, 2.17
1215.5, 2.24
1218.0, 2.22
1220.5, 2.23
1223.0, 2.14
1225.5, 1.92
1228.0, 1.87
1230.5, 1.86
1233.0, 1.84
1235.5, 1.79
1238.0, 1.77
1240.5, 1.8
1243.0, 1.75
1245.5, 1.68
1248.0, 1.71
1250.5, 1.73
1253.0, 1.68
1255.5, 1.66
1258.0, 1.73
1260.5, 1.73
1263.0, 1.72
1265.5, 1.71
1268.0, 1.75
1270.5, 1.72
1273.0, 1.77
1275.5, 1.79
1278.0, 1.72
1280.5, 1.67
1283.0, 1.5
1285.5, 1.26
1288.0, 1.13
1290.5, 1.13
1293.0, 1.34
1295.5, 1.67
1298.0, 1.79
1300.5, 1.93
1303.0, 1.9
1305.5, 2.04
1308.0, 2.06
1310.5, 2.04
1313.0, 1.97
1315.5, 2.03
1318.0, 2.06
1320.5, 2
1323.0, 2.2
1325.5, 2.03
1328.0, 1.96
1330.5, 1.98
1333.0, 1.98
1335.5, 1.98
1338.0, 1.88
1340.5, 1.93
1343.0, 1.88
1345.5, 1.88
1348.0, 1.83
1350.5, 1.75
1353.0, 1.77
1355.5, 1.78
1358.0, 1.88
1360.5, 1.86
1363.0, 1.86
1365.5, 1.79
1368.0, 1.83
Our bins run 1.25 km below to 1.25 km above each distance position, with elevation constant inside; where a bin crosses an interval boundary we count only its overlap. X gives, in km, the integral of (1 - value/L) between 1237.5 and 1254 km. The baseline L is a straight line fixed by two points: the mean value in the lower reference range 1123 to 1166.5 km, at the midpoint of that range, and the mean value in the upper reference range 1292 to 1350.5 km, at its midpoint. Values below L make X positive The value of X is 2.3 km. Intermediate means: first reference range 2.13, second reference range 1.93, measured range 1.73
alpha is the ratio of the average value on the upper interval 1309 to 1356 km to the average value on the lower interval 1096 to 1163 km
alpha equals 0.87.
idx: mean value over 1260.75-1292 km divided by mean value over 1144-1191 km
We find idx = 0.78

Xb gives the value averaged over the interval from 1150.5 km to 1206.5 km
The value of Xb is 2.04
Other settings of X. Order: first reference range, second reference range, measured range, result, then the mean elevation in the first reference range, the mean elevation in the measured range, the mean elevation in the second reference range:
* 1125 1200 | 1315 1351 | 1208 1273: 5.7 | 2.11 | 1.87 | 1.96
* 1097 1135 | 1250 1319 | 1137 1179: 2.0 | 2.3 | 2.06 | 1.72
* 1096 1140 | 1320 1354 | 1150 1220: 3.8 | 2.3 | 2.06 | 1.93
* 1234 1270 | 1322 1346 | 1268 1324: 3.1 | 1.73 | 1.76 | 1.97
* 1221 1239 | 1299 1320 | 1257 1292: 6.5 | 1.9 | 1.59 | 2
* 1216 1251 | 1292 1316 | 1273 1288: 2.5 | 1.89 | 1.57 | 1.88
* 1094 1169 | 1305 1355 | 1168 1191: 0.5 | 2.19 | 2.09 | 1.96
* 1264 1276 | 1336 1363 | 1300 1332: -3.8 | 1.74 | 2.02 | 1.85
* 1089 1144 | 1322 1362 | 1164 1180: 1.6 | 2.31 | 1.99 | 1.91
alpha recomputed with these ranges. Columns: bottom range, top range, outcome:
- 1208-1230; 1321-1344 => 0.94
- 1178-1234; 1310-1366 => 0.91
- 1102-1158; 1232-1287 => 0.75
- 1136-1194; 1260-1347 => 0.87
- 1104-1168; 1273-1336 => 0.83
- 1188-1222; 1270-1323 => 0.81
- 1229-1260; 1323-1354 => 1.10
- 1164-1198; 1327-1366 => 0.91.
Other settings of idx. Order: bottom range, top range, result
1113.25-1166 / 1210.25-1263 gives 0.87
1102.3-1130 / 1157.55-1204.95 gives 0.88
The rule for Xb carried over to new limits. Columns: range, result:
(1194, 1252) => 1.99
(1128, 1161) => 2.2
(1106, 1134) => 2.31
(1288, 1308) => 1.67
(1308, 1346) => 1.99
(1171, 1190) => 2.12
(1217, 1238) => 1.97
